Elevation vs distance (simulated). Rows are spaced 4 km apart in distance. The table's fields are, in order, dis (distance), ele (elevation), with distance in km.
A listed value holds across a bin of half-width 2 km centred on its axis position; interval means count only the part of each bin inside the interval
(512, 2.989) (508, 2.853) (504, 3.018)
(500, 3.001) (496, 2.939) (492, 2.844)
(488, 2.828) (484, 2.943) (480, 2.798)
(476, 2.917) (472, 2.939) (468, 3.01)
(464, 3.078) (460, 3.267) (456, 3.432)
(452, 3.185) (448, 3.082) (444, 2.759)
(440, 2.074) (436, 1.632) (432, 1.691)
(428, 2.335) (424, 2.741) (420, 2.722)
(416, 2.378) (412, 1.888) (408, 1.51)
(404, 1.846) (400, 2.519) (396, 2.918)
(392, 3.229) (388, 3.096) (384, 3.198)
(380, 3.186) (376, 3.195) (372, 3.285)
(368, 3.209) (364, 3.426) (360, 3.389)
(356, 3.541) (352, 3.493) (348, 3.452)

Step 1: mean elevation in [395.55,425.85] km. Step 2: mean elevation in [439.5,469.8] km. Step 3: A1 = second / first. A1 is 1.3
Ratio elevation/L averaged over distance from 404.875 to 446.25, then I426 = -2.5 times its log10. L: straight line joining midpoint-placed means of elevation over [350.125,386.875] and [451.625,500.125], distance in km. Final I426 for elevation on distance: 0.41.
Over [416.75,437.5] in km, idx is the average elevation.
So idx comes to 2.25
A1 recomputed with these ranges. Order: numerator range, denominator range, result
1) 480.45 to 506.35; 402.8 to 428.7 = 1.32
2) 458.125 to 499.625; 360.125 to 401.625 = 0.94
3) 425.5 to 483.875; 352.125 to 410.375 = 0.92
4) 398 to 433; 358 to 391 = 0.68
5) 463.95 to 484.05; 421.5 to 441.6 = 1.39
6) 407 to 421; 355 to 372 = 0.63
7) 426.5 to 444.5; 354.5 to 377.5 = 0.61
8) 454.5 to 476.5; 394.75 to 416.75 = 1.45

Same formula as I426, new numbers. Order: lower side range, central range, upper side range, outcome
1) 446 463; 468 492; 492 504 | 0.07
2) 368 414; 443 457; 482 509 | -0.10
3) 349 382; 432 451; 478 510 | 0.29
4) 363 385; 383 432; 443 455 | 0.26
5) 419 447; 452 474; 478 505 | -0.21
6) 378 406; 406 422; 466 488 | 0.33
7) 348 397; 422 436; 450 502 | 0.40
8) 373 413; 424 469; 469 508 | 0.06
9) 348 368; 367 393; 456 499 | 0.05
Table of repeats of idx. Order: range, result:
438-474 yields 2.98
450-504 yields 3.01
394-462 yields 2.47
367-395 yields 3.19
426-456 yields 2.46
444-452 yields 3.03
